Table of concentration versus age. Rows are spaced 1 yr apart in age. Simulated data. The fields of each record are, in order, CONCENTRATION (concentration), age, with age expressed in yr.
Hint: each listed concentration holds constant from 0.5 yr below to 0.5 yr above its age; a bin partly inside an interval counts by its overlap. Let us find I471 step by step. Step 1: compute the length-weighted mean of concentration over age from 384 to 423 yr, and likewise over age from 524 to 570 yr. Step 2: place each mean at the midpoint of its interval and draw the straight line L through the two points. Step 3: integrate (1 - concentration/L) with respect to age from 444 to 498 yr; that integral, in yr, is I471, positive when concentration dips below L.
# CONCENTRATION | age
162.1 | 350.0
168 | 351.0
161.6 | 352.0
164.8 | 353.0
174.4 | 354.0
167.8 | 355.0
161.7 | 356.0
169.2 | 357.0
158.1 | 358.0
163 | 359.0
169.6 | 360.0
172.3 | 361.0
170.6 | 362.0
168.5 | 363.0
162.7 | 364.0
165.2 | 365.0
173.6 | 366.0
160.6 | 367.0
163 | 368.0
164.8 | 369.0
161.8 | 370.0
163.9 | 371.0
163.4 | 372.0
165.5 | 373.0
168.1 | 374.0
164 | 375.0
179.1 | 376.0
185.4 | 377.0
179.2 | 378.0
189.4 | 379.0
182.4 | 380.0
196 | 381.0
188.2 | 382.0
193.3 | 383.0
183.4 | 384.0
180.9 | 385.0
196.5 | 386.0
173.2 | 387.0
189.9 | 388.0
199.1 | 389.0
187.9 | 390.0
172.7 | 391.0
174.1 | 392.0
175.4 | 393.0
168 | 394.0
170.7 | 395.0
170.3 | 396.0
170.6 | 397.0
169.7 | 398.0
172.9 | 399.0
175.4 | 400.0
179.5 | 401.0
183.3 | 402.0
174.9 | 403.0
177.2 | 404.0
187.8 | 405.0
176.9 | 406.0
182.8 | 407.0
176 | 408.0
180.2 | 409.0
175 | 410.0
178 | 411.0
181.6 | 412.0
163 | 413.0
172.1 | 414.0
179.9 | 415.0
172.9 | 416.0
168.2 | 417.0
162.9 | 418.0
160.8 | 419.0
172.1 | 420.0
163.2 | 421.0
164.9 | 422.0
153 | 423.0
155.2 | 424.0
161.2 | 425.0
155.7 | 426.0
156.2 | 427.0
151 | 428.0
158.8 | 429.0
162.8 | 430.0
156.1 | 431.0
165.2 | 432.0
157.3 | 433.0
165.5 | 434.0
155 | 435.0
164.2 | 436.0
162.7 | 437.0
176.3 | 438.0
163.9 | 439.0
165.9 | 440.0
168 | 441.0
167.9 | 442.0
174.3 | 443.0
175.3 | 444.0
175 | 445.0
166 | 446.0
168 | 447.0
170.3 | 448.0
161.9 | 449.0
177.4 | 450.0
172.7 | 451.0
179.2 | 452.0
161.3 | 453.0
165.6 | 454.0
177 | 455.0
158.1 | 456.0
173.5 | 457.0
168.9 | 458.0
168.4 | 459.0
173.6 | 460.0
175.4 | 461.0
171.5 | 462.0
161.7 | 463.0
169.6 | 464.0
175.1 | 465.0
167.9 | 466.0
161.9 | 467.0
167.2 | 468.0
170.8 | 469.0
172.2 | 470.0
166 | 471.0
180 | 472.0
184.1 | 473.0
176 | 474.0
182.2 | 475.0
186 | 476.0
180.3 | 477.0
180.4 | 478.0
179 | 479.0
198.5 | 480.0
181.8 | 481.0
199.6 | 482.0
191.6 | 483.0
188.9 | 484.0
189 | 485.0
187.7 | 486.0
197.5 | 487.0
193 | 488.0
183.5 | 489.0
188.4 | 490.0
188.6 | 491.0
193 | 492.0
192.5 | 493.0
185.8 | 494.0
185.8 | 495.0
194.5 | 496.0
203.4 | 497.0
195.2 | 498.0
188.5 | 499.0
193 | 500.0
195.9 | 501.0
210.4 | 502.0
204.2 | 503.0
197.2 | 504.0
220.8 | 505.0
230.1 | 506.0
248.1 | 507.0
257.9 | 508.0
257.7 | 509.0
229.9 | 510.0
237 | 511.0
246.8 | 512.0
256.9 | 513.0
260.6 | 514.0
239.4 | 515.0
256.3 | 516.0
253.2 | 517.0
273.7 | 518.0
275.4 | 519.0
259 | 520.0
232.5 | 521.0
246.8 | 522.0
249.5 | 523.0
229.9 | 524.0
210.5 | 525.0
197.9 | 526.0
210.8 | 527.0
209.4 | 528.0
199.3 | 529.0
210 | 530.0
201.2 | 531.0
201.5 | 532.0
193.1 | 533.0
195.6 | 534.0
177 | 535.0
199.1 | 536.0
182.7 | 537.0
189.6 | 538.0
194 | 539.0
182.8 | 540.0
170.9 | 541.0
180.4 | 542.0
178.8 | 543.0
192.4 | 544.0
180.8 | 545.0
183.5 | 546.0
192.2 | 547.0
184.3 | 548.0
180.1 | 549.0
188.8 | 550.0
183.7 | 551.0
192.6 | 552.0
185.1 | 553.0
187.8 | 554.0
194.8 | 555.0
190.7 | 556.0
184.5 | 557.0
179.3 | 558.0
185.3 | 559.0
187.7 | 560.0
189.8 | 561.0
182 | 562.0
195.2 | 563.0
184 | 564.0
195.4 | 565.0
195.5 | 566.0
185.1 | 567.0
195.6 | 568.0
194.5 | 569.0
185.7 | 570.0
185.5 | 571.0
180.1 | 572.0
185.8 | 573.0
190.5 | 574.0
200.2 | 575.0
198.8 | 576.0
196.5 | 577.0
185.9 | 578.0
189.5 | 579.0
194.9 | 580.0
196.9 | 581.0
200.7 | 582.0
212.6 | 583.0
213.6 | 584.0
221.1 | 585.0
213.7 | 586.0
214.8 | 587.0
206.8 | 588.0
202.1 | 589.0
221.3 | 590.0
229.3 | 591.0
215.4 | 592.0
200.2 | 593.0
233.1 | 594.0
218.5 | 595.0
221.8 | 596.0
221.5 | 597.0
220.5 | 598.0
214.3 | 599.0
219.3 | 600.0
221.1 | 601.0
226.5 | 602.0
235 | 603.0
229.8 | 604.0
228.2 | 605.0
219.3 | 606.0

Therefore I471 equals 1.2 yr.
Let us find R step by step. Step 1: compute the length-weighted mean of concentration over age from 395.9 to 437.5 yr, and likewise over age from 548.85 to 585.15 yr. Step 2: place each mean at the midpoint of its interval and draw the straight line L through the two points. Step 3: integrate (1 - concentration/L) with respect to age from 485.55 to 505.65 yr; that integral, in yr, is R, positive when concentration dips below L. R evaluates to -1.6 yr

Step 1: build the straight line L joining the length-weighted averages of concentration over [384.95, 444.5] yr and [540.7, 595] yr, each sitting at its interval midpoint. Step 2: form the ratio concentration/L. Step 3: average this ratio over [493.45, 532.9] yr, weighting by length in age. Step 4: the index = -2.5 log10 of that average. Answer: -0.20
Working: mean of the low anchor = 171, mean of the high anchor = 195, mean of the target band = 224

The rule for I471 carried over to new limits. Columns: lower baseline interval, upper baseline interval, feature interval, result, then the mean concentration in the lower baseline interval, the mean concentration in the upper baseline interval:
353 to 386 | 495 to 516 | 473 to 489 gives 2.0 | 172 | 223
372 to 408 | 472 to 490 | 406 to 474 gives 5.6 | 179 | 187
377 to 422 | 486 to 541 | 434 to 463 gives 3.7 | 178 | 214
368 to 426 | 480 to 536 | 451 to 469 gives 2.5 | 175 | 214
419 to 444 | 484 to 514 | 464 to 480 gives 1.2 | 163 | 209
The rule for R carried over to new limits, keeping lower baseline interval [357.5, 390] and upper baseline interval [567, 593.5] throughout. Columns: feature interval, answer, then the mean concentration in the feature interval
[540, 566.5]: 1.51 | 186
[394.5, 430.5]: 1.99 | 170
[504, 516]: -3.16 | 243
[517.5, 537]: -2.45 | 219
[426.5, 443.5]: 1.84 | 163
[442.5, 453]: 0.73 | 172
